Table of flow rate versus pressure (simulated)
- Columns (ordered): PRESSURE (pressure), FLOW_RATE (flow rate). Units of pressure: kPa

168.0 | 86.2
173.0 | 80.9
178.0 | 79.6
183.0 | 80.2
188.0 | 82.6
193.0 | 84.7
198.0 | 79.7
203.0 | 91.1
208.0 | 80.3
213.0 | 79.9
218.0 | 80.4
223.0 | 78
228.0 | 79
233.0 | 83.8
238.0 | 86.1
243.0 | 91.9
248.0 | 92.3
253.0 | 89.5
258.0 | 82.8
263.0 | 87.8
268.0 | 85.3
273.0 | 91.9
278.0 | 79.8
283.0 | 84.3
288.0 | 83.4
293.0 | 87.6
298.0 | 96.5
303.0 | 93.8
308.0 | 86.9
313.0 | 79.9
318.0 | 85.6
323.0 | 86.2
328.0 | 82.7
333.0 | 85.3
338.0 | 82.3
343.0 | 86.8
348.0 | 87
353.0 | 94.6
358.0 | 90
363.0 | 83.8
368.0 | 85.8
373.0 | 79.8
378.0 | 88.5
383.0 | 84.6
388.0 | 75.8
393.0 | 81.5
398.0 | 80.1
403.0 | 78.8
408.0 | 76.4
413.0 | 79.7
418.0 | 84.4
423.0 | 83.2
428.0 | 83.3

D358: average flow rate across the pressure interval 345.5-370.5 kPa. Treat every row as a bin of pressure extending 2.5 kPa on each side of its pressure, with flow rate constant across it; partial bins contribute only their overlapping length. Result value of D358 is 88.2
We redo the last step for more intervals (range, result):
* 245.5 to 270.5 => 87.5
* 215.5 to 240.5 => 81.5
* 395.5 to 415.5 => 78.8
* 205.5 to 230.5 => 79.5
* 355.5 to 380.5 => 85.6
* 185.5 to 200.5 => 82.3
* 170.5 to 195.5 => 81.6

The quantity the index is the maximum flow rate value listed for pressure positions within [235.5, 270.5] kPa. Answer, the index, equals 92.3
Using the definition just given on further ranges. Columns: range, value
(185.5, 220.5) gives 91.1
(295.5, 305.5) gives 96.5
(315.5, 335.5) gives 86.2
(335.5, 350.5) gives 87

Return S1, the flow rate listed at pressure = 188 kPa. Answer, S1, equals 82.6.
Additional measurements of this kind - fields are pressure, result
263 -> 87.8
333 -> 85.3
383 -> 84.6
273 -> 91.9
